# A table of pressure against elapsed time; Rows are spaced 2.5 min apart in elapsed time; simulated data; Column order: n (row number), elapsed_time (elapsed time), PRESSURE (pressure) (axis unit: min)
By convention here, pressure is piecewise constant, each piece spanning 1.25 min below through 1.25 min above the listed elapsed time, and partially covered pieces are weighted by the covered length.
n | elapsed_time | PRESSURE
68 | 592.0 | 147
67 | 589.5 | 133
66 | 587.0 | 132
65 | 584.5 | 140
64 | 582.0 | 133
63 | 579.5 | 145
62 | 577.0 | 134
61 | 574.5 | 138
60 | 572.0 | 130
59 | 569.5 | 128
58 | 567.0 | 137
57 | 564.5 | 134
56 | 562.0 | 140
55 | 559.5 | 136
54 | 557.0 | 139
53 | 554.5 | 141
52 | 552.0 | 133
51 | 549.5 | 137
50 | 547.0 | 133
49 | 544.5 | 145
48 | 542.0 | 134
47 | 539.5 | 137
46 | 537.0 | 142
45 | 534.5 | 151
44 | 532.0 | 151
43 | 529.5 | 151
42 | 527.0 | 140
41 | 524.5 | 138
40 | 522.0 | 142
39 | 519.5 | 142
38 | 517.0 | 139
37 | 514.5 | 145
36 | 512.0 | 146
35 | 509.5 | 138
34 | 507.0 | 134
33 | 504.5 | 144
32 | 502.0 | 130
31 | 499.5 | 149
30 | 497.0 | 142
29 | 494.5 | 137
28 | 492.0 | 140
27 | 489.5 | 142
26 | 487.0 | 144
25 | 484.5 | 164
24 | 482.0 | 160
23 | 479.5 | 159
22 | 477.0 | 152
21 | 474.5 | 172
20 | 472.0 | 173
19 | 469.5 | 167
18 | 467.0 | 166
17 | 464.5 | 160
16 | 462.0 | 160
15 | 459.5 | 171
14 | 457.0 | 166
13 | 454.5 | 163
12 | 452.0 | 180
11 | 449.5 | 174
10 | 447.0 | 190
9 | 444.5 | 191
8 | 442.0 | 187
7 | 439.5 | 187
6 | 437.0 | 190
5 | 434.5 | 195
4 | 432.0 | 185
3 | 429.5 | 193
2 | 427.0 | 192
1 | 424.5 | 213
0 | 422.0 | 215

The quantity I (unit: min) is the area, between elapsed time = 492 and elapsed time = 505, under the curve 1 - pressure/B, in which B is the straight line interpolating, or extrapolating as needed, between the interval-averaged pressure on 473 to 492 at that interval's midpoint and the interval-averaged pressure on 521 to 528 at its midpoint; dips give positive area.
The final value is 0.81 min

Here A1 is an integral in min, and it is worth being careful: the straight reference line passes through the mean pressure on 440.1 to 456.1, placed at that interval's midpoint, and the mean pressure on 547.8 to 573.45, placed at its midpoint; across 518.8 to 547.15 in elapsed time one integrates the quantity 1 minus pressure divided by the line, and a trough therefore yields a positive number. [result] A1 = 0.8 min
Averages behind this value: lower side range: 181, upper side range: 135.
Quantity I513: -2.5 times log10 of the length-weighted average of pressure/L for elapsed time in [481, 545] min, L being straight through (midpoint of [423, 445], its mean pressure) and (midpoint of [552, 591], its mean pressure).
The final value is 0.12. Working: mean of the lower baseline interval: 193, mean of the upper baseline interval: 136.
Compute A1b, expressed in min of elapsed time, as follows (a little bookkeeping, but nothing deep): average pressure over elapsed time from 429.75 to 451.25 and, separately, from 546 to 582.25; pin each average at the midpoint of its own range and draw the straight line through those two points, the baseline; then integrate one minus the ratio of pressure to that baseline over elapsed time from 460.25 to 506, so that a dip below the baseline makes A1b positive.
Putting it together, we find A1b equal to 4.4 min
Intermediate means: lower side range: 187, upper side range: 136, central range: 153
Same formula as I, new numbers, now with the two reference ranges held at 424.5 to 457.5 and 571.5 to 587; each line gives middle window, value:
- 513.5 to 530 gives 1.6 min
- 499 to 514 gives 2.1 min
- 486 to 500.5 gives 2.2 min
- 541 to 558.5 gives 1.1 min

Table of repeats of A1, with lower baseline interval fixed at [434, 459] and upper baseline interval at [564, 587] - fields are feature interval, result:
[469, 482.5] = 0.6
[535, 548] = 0.7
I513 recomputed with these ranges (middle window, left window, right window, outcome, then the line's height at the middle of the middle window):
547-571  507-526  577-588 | 0.02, 139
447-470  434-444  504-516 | 0.05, 176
